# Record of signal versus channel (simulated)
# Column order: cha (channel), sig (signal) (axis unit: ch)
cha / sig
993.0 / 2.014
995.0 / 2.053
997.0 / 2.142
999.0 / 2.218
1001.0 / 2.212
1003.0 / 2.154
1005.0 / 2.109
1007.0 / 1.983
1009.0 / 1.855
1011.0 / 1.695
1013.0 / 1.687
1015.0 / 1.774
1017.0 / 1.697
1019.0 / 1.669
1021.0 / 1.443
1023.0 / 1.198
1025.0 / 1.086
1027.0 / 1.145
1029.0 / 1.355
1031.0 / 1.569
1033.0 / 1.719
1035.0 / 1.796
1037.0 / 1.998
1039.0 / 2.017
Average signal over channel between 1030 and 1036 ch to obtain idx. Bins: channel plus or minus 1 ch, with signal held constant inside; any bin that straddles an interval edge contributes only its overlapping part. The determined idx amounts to 1.69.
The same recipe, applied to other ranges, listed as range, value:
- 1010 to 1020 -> 1.7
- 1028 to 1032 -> 1.46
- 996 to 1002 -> 2.19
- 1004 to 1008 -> 2.05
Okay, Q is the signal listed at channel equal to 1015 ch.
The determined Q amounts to 1.774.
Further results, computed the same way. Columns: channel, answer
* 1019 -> 1.669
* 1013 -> 1.687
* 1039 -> 2.017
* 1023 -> 1.198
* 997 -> 2.142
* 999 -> 2.218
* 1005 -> 2.109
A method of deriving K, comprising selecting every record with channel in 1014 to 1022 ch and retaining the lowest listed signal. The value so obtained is 1.443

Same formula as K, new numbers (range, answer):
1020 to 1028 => 1.086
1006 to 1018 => 1.687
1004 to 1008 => 1.983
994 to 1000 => 2.053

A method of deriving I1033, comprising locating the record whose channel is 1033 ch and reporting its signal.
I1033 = 1.719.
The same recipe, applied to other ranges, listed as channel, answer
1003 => 2.154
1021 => 1.443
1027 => 1.145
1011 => 1.695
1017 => 1.697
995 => 2.053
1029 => 1.355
